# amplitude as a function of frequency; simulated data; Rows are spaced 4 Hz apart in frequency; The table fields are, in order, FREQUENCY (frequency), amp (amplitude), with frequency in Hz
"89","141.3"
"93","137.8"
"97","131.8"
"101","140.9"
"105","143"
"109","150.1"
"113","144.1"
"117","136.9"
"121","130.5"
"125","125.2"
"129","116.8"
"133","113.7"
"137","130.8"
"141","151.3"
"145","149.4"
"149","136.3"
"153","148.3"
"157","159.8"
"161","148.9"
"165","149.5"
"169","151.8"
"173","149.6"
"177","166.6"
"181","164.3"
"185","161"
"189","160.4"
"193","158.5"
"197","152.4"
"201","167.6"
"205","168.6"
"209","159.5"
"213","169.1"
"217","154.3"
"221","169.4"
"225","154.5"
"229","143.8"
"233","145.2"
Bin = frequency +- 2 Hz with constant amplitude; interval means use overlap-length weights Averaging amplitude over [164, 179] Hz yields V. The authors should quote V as 155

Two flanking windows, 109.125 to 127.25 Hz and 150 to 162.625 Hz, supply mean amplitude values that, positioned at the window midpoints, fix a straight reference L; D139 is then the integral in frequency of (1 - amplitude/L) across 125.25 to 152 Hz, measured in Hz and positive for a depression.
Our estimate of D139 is 2.0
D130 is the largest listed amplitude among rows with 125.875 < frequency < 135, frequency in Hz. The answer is 116.8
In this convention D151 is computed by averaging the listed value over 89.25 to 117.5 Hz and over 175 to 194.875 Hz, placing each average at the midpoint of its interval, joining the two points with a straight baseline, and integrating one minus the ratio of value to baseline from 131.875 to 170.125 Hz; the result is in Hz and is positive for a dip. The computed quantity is 2.2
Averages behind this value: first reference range 141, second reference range 162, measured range 144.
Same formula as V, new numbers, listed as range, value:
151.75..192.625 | 156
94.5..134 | 134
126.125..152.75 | 134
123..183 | 144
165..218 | 160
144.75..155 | 144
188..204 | 160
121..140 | 124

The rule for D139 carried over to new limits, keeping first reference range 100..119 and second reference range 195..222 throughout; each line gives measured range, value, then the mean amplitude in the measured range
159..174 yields 0.43 Hz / 150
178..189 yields -0.34 Hz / 163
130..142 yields 1.57 Hz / 129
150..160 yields 0.03 Hz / 152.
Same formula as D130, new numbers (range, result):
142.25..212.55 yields 168.6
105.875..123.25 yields 150.1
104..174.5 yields 159.8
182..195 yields 161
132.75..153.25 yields 151.3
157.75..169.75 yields 151.8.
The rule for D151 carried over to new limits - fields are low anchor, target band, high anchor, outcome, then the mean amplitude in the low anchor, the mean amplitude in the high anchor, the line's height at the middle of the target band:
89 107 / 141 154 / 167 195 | 0.5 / 139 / 159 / 151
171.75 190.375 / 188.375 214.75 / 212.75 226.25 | -0.2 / 161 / 161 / 161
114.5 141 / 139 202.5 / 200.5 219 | -3.6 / 128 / 164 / 147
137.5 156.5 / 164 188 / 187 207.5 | -0.4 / 146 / 161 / 155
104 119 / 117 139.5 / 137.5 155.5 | 3.0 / 144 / 145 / 144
